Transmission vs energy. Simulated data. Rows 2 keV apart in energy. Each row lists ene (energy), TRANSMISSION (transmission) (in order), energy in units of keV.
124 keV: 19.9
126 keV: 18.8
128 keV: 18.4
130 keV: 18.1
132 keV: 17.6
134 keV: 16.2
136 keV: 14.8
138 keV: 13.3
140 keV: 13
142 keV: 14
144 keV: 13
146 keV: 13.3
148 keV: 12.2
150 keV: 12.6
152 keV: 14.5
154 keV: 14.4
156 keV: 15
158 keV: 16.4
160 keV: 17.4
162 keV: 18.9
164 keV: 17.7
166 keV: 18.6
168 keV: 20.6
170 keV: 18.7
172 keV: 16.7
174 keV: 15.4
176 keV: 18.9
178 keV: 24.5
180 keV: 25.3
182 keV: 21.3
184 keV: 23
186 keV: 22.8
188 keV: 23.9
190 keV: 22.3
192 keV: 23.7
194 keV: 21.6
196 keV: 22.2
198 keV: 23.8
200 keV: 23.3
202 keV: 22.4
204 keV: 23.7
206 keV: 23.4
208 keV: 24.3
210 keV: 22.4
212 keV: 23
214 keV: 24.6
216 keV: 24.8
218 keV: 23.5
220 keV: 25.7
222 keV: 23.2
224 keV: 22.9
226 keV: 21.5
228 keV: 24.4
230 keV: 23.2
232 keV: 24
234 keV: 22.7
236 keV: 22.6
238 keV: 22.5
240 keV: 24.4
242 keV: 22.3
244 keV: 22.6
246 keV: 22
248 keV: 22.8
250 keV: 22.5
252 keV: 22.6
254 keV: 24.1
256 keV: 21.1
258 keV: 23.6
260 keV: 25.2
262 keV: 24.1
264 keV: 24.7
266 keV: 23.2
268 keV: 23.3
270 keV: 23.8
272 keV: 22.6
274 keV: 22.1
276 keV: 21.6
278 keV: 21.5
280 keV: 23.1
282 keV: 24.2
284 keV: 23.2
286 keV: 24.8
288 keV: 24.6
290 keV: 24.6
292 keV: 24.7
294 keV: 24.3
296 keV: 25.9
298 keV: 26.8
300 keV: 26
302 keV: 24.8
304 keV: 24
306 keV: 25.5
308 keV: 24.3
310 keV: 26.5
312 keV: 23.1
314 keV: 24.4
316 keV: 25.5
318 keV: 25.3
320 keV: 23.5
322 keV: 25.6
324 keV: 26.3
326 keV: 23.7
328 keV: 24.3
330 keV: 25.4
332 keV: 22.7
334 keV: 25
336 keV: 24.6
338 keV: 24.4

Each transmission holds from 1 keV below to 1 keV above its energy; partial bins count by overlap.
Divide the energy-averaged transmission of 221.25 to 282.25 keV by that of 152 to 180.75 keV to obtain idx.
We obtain 1.3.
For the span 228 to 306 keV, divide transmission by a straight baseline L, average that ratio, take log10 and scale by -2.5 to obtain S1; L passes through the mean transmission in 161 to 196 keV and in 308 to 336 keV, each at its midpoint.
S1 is -0.02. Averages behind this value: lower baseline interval 20.9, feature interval 23.6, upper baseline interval 24.7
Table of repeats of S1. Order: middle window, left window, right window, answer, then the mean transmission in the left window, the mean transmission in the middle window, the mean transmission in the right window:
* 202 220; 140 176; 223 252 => -0.16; 15.9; 23.8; 22.9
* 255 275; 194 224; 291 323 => 0.05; 23.5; 23.4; 25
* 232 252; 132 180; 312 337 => -0.11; 16.3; 22.8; 24.6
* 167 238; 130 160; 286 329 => -0.23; 14.5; 22.6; 24.9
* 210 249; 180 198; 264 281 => -0.02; 22.8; 23.3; 22.8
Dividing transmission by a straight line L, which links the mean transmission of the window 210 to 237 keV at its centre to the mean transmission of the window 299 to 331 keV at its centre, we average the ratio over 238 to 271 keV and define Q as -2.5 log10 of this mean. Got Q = 0.03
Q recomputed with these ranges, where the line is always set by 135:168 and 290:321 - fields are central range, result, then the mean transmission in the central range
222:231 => -0.158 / 23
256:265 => -0.092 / 24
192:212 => -0.248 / 23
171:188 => -0.242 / 21.2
